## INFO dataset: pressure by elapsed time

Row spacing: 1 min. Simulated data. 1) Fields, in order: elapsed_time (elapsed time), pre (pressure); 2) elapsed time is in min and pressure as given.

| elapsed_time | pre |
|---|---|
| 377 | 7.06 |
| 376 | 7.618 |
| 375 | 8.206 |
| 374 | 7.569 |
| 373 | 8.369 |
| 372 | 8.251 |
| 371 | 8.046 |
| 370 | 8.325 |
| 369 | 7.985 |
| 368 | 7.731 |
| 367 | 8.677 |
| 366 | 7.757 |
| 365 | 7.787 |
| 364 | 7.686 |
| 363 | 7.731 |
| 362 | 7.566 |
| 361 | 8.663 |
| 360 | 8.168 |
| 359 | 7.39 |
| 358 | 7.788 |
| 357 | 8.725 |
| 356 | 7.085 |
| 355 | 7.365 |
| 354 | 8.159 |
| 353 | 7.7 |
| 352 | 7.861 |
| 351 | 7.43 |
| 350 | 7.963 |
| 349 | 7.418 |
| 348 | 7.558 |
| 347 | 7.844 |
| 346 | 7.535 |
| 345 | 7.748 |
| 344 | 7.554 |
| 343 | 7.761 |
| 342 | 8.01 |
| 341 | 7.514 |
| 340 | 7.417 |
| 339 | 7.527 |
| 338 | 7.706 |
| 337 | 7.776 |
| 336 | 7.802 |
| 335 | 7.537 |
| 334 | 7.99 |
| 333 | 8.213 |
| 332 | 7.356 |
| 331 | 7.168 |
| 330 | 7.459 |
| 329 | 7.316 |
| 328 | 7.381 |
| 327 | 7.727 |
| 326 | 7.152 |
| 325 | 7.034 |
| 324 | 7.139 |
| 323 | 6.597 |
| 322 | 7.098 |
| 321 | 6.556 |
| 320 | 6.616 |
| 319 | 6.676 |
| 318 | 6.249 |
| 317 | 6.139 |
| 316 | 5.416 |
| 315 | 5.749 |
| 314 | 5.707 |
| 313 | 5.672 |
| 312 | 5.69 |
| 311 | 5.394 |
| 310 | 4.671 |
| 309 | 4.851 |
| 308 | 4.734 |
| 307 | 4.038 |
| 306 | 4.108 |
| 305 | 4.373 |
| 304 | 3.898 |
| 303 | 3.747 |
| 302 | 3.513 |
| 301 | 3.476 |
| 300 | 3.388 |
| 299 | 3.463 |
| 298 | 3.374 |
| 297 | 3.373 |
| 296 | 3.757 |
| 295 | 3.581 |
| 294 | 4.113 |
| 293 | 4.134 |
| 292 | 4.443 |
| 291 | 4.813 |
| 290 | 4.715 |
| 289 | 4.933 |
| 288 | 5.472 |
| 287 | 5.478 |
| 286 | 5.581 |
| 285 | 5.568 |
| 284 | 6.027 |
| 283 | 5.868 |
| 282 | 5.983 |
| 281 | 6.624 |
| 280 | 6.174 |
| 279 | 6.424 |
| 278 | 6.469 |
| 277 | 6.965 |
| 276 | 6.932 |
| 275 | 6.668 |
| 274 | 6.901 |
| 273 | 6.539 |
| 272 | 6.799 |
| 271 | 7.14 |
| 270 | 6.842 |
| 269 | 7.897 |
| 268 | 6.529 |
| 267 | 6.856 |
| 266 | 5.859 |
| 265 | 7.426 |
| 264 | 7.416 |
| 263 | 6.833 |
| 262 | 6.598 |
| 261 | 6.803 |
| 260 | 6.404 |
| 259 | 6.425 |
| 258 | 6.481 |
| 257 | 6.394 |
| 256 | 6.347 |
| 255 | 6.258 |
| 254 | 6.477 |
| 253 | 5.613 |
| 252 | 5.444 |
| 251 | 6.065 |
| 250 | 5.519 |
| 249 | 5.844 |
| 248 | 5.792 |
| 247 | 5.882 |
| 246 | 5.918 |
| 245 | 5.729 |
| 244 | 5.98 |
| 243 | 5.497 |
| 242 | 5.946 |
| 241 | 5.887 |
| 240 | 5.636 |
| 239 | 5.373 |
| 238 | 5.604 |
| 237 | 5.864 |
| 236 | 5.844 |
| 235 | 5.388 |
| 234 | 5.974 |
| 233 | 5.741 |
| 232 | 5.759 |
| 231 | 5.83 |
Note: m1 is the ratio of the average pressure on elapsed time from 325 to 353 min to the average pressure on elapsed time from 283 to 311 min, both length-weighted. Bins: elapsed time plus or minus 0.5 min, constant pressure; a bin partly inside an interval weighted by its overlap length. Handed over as 1.7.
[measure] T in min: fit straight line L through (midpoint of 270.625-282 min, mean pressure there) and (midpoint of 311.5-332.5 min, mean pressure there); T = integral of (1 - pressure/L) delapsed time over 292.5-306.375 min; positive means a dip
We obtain 6.1 min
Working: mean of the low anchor 6.66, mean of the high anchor 6.66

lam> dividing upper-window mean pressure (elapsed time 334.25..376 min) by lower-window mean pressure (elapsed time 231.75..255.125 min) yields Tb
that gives 1.4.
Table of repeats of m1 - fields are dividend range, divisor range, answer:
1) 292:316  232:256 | 0.74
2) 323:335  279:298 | 1.48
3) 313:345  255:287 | 1.09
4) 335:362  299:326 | 1.45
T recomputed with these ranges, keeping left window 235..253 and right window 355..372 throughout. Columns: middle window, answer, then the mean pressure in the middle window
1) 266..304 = 6.10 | 5.41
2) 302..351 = 4.57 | 6.61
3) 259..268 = -0.95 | 6.74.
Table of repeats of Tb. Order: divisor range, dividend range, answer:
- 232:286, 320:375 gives 1.23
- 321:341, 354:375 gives 1.07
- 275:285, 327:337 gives 1.19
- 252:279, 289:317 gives 0.66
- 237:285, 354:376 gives 1.26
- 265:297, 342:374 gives 1.34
